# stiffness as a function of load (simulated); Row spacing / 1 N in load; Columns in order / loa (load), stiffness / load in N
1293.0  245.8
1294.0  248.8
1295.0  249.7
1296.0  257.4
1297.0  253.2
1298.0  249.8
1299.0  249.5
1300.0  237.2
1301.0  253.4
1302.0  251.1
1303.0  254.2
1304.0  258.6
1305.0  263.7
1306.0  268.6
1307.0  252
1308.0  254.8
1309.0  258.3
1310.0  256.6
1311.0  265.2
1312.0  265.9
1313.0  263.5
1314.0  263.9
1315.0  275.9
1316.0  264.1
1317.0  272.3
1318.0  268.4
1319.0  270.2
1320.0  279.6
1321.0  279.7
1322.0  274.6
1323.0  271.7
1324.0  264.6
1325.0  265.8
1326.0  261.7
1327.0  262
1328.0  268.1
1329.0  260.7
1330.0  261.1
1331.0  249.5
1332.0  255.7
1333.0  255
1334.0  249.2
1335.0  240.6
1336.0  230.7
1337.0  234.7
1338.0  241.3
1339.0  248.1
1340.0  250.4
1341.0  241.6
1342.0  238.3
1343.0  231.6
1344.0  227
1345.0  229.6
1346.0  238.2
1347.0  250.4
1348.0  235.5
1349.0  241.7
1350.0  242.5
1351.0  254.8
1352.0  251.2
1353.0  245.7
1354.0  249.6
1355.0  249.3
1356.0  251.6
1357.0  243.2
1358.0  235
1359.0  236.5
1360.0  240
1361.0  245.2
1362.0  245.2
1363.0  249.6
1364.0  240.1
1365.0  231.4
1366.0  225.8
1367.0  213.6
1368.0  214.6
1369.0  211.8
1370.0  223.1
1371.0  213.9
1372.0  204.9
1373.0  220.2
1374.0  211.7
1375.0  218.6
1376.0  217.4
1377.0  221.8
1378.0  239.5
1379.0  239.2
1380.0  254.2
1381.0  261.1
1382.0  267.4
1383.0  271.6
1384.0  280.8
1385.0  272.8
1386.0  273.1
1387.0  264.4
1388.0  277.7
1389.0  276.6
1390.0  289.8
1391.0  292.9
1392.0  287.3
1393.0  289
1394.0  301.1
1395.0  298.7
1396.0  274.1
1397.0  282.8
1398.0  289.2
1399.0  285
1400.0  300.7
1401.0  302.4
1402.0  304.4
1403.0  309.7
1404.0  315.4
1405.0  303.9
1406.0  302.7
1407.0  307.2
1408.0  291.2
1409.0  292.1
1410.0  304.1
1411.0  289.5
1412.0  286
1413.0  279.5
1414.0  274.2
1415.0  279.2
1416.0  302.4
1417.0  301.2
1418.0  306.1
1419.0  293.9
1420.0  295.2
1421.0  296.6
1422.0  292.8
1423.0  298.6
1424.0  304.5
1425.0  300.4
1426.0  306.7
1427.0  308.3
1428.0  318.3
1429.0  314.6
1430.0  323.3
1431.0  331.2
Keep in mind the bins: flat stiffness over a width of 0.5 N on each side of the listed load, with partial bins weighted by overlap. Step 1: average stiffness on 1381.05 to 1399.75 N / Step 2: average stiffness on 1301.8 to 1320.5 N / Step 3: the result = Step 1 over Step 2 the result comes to 1.07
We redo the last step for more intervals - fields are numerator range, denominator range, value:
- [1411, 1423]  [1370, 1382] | 1.27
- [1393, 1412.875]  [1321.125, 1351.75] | 1.19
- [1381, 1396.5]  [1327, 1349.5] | 1.15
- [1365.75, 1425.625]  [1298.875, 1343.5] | 1.06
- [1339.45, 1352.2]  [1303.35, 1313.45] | 0.92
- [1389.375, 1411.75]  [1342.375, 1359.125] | 1.22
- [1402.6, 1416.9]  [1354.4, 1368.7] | 1.25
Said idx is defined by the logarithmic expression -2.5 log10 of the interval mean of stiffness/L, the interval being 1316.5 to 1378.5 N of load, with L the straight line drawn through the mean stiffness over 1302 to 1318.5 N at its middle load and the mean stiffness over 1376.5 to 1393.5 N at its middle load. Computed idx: 0.09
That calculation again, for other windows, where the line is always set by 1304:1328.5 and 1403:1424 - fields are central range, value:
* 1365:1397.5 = 0.137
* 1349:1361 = 0.136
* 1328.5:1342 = 0.104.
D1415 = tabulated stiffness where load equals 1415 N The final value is 279.2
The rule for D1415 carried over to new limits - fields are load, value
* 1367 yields 213.6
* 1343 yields 231.6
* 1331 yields 249.5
